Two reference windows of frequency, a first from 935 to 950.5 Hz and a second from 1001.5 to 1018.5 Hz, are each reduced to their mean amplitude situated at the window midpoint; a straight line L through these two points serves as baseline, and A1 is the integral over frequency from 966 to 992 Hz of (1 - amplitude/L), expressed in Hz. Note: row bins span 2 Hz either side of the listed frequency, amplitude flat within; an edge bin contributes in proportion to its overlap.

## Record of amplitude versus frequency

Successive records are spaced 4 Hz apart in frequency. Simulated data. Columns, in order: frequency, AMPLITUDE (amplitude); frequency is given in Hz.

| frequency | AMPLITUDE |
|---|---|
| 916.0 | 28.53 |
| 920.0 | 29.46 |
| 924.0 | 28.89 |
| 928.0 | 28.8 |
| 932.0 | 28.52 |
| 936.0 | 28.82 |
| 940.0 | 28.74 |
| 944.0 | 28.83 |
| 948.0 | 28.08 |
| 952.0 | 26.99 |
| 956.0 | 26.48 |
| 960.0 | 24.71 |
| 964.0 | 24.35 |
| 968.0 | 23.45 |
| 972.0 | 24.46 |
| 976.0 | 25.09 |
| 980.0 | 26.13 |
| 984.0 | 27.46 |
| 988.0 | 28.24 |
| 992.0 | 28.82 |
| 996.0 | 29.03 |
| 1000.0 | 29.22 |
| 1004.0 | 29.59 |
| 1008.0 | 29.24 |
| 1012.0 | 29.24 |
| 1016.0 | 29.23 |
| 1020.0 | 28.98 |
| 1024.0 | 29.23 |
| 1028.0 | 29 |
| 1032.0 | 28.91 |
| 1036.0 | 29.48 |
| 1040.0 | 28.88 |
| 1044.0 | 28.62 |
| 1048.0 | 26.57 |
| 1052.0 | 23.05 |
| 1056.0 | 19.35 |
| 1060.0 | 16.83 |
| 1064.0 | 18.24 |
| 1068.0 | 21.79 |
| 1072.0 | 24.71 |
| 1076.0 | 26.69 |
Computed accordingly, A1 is 2.6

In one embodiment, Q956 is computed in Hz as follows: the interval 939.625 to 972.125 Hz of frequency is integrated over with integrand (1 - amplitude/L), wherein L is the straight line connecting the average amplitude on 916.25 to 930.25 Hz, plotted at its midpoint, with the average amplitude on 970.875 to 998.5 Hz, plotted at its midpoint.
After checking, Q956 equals 2.11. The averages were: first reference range 29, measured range 26.2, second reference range 27.2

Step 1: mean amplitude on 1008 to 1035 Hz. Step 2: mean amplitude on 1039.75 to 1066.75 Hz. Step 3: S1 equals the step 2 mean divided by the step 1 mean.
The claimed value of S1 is 0.8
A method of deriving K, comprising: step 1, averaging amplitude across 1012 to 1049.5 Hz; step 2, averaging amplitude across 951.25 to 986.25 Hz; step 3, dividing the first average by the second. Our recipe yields 1.13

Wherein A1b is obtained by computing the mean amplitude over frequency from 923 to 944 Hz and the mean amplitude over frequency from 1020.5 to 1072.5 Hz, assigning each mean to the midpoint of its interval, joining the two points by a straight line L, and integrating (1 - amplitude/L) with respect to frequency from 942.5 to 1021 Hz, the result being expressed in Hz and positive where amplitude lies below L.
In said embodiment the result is -0.6 Hz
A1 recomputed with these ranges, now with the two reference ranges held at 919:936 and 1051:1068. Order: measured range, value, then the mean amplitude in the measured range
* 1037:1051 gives -4.91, 27.8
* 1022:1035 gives -4.47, 29.1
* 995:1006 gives -2.62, 29.3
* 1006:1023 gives -4.91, 29.2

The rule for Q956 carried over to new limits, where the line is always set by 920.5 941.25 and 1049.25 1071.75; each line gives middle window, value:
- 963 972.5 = 0.87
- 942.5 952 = -0.13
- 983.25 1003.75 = -3.27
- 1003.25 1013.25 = -2.31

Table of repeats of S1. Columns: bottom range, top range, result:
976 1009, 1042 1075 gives 0.80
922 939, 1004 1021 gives 1.02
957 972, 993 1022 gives 1.20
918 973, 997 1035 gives 1.07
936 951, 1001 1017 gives 1.03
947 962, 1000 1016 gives 1.11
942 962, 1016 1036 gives 1.08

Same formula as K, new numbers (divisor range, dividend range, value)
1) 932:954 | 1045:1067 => 0.75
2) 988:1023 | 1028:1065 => 0.85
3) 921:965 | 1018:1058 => 0.98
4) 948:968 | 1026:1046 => 1.13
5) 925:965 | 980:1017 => 1.04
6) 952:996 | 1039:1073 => 0.88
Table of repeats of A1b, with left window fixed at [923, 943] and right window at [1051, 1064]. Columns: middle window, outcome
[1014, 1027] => -4.2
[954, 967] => 0.8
